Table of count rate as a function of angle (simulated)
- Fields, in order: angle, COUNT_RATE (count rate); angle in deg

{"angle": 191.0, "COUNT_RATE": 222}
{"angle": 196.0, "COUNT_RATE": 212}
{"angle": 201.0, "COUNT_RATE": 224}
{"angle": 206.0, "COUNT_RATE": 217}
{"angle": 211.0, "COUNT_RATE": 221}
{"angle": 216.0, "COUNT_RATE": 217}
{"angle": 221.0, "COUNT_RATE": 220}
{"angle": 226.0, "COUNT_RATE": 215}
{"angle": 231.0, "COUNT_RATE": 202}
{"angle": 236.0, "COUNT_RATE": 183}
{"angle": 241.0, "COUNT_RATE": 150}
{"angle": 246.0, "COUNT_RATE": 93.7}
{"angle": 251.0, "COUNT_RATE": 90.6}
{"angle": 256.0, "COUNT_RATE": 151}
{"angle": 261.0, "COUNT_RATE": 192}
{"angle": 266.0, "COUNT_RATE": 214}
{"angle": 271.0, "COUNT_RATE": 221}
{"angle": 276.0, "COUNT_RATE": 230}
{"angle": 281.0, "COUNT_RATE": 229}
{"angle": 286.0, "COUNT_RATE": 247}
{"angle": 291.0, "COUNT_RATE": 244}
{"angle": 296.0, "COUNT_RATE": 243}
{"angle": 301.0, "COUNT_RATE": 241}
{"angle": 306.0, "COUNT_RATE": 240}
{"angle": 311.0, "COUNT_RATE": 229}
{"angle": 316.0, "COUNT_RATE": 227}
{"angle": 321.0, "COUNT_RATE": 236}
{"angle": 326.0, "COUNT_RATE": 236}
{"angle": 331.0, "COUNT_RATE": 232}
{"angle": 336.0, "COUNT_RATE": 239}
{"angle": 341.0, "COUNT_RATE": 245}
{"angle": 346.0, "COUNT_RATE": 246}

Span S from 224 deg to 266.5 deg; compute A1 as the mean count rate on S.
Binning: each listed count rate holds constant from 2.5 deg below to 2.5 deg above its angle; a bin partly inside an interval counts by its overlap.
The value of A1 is 163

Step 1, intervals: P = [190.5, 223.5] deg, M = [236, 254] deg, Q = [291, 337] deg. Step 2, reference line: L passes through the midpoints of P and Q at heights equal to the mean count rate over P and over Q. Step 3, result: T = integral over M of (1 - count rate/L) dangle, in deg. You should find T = 8.2 deg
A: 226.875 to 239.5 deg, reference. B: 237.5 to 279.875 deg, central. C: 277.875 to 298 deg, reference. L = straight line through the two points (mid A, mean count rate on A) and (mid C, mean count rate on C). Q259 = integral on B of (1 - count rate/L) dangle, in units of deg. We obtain 9.10 deg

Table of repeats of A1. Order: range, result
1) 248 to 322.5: 215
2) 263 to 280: 221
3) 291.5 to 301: 243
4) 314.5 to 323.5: 232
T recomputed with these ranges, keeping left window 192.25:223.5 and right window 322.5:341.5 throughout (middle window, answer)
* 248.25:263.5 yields 5.55 deg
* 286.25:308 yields -1.00 deg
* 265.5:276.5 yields 0.31 deg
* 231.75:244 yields 2.99 deg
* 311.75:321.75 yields 0.20 deg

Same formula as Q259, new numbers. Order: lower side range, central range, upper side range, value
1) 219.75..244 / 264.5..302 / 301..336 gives -2.99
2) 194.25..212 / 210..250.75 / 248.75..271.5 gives 3.37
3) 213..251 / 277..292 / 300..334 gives -1.84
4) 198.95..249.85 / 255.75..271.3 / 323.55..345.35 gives 0.84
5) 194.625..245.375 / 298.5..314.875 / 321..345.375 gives -0.43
